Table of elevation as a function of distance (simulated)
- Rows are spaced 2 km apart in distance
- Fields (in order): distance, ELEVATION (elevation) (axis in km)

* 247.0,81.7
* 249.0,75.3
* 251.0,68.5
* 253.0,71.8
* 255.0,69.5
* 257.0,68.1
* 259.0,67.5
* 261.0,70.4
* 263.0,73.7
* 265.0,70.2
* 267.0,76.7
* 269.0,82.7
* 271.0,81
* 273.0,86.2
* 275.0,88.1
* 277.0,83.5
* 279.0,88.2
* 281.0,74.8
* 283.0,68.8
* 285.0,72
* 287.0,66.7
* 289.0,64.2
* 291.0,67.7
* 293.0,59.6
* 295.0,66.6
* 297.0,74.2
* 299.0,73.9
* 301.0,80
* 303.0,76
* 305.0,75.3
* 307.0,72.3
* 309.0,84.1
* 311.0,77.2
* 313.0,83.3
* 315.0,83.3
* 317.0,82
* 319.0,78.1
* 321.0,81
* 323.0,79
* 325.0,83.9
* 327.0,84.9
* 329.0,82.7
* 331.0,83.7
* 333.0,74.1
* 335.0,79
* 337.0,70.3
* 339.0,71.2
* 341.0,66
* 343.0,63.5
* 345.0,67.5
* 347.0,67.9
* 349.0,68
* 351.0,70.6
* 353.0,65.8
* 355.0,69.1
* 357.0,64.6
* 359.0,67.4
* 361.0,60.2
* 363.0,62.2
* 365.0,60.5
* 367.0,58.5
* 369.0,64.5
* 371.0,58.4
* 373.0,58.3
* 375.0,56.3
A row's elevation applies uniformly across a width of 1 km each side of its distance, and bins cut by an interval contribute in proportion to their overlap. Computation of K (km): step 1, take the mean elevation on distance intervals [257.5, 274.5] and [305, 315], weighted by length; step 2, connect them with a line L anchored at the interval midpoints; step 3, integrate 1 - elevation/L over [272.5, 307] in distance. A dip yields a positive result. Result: 1.6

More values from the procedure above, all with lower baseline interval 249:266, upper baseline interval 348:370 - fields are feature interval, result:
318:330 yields -2.7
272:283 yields -2.2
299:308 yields -1.1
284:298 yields 0.2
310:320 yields -2.0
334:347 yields -0.7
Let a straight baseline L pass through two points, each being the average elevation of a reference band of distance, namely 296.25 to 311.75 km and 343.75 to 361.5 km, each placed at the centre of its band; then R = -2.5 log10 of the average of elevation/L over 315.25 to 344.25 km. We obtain -0.08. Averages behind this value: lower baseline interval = 76.7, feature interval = 77.2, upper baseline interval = 66.9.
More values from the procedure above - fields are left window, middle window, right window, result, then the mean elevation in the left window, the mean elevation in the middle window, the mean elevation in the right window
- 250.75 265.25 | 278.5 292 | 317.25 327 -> 0.05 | 70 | 71.2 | 81.1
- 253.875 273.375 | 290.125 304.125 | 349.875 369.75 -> -0.01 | 74.2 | 71.2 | 64.4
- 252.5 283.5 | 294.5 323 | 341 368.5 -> -0.10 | 76.5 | 77.9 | 65.1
